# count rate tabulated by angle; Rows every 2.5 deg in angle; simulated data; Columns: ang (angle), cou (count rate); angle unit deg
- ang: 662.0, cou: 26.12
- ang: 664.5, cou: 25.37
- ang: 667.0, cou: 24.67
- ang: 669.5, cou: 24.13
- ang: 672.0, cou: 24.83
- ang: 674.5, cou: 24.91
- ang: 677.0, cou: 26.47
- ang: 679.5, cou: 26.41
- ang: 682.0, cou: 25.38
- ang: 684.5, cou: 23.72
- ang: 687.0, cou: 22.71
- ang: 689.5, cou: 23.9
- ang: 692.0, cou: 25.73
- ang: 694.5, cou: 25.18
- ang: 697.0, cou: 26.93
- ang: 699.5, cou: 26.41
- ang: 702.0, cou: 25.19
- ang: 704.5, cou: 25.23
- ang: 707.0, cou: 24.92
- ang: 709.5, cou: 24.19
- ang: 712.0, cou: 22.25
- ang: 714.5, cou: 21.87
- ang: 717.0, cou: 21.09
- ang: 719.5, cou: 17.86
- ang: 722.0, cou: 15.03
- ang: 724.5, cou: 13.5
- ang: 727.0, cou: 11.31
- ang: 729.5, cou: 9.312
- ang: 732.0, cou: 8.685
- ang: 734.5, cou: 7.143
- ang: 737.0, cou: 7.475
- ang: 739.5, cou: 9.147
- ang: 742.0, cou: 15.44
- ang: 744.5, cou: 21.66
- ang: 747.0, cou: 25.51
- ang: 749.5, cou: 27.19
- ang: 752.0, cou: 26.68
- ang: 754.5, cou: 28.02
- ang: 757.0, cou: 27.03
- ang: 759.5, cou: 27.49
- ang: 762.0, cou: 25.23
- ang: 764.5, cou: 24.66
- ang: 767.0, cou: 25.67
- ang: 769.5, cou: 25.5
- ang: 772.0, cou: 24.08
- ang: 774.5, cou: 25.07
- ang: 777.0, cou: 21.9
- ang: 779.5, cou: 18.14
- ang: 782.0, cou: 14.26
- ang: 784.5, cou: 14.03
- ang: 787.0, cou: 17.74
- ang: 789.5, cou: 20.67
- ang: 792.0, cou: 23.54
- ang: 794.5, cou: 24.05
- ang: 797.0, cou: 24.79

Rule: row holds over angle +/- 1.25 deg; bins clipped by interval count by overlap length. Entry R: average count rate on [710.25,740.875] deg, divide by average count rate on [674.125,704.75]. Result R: 0.55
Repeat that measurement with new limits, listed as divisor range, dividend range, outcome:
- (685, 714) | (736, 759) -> 0.86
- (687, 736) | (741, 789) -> 1.16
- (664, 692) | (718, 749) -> 0.56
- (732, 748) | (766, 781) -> 1.68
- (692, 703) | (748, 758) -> 1.05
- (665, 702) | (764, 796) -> 0.85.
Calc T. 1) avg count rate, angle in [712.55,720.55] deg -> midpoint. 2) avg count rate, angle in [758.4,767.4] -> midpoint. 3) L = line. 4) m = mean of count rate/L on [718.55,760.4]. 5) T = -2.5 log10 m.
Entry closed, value 0.32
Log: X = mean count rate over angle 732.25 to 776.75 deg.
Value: 21.6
